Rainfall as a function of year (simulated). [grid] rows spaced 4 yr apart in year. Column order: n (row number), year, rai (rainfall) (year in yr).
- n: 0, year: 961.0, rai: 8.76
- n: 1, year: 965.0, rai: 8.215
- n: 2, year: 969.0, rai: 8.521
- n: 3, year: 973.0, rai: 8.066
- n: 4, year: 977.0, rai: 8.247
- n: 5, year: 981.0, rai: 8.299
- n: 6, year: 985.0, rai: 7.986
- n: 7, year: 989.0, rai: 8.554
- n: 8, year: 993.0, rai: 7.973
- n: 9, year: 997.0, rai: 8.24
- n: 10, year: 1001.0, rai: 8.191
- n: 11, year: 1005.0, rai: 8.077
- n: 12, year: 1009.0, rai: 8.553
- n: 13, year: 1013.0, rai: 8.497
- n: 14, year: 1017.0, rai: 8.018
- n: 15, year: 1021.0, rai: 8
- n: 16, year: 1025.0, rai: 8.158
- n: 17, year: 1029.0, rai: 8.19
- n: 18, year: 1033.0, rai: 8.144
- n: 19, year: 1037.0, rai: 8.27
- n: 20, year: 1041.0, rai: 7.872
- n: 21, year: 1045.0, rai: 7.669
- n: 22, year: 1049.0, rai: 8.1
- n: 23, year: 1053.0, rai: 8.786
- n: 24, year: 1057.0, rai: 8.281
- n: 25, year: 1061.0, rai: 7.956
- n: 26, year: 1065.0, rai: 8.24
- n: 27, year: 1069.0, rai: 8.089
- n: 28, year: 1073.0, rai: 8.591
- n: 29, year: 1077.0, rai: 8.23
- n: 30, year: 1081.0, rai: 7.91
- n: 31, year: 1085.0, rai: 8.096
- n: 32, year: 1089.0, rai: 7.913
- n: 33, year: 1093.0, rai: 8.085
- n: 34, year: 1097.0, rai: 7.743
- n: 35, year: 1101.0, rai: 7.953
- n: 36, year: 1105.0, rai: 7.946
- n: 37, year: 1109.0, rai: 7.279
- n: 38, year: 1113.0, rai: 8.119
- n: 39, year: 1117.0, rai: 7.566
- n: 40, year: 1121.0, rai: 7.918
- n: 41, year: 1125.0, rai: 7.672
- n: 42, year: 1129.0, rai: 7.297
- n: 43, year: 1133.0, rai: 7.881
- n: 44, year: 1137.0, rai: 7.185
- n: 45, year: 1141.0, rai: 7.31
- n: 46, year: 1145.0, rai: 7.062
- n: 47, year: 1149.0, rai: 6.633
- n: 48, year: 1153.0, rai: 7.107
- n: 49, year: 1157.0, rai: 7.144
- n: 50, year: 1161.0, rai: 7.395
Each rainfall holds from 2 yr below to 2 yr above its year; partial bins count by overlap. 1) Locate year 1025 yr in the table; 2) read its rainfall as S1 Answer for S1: 8.158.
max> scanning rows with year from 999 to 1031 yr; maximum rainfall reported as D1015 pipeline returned 8.553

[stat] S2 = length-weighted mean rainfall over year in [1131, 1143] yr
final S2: 7.46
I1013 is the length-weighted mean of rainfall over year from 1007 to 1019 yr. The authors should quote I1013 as 8.36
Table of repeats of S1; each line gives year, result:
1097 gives 7.743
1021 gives 8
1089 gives 7.913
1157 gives 7.144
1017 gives 8.018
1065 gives 8.24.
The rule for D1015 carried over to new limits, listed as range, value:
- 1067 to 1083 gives 8.591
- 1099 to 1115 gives 8.119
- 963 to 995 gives 8.554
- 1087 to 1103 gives 8.085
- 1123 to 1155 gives 7.881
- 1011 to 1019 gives 8.497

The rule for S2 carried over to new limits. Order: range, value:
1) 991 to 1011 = 8.21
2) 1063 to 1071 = 8.16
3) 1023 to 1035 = 8.16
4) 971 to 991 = 8.23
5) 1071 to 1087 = 8.21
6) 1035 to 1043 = 8.07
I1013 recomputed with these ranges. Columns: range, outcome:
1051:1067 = 8.32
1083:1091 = 8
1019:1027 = 8.08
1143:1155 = 6.93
